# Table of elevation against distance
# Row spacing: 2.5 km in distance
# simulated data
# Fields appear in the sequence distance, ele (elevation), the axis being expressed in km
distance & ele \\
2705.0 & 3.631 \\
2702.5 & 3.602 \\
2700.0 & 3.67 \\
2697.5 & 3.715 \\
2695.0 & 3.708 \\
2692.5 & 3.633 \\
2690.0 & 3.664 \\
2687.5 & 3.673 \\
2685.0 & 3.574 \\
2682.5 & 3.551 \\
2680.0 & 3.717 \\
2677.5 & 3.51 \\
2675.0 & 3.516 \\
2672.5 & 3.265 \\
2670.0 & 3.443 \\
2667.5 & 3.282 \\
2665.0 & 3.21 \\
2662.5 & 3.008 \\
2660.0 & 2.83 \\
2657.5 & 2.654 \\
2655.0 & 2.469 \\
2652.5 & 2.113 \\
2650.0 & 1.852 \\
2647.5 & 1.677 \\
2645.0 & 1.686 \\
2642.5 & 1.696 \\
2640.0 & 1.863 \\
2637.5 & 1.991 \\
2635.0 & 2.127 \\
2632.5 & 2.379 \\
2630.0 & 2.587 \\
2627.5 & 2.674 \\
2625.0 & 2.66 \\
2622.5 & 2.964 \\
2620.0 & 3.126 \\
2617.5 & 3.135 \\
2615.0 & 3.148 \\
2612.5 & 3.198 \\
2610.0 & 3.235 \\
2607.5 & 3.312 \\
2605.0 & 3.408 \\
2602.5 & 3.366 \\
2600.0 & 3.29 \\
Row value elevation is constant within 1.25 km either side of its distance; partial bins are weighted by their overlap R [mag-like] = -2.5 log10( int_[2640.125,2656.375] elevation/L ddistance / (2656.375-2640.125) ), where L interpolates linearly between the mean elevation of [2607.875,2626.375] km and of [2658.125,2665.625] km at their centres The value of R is 0.49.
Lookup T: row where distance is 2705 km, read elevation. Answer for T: 3.631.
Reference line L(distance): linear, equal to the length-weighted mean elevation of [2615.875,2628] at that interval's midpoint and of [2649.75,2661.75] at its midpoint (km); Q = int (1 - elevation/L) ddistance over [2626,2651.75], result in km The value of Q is 6.14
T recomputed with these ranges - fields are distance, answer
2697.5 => 3.715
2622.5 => 2.964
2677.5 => 3.51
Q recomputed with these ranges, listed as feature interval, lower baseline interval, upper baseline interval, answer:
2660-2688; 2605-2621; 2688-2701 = 1.3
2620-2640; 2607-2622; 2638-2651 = -0.2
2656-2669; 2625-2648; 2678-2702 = -0.6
